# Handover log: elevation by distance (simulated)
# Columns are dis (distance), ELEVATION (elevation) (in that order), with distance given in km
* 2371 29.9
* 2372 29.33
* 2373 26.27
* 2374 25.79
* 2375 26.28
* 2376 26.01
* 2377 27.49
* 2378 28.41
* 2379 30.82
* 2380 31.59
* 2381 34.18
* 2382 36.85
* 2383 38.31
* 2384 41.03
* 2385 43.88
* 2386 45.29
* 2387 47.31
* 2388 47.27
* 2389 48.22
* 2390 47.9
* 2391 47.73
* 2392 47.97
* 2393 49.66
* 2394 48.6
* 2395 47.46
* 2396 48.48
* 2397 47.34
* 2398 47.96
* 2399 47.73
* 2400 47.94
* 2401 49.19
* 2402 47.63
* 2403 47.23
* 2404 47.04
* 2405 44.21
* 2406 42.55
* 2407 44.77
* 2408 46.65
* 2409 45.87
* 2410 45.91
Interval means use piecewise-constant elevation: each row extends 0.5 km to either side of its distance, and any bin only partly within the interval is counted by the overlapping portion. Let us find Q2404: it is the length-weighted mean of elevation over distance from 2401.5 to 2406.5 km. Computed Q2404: 45.7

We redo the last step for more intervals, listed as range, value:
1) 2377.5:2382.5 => 32.4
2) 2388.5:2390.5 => 48.1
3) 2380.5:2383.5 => 36.4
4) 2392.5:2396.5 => 48.5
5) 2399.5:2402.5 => 48.3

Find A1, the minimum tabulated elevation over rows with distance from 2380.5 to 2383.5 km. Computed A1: 34.18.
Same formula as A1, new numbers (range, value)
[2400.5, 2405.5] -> 44.21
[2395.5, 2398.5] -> 47.34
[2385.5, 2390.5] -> 45.29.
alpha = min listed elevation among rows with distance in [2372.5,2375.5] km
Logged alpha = 25.79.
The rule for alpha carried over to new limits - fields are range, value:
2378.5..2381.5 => 30.82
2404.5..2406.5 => 42.55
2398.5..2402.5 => 47.63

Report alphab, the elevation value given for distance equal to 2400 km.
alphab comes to 47.94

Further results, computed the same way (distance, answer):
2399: 47.73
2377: 27.49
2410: 45.91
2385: 43.88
